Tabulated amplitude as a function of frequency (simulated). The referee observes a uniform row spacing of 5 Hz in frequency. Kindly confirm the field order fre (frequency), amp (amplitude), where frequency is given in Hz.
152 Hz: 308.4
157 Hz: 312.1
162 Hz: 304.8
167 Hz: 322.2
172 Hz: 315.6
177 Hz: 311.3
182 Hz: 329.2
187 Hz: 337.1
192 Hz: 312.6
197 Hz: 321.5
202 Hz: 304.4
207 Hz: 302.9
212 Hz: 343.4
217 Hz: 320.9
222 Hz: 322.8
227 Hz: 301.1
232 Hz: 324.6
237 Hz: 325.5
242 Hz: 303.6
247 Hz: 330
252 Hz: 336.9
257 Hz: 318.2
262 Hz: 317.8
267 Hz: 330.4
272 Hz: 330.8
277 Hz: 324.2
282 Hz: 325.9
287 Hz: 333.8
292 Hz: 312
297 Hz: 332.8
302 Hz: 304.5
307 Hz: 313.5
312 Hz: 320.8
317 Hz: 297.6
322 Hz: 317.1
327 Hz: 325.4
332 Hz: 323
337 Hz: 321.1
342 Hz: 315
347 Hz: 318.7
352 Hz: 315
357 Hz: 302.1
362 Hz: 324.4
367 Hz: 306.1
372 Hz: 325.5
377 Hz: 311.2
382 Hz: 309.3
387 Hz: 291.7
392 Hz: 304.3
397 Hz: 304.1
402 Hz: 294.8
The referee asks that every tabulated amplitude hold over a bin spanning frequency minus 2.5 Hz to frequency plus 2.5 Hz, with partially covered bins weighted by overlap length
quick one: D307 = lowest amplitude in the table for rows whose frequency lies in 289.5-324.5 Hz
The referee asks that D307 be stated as 297.6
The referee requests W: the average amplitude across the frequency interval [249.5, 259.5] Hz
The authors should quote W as 328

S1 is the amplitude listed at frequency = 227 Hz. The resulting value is 301.1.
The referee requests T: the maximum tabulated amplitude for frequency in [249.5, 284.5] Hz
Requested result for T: 336.9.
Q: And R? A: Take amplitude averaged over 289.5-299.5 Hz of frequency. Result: 322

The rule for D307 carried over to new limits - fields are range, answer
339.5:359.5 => 302.1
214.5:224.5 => 320.9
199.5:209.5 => 302.9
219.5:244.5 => 301.1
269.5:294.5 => 312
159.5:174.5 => 304.8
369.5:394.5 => 291.7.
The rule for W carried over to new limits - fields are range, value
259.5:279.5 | 326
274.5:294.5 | 324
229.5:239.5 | 325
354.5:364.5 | 313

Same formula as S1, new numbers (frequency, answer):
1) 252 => 336.9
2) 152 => 308.4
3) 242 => 303.6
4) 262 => 317.8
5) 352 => 315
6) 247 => 330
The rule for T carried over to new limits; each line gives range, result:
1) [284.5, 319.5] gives 333.8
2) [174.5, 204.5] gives 337.1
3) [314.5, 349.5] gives 325.4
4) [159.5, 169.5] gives 322.2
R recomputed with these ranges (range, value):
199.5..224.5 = 319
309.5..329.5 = 315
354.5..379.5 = 314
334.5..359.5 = 314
